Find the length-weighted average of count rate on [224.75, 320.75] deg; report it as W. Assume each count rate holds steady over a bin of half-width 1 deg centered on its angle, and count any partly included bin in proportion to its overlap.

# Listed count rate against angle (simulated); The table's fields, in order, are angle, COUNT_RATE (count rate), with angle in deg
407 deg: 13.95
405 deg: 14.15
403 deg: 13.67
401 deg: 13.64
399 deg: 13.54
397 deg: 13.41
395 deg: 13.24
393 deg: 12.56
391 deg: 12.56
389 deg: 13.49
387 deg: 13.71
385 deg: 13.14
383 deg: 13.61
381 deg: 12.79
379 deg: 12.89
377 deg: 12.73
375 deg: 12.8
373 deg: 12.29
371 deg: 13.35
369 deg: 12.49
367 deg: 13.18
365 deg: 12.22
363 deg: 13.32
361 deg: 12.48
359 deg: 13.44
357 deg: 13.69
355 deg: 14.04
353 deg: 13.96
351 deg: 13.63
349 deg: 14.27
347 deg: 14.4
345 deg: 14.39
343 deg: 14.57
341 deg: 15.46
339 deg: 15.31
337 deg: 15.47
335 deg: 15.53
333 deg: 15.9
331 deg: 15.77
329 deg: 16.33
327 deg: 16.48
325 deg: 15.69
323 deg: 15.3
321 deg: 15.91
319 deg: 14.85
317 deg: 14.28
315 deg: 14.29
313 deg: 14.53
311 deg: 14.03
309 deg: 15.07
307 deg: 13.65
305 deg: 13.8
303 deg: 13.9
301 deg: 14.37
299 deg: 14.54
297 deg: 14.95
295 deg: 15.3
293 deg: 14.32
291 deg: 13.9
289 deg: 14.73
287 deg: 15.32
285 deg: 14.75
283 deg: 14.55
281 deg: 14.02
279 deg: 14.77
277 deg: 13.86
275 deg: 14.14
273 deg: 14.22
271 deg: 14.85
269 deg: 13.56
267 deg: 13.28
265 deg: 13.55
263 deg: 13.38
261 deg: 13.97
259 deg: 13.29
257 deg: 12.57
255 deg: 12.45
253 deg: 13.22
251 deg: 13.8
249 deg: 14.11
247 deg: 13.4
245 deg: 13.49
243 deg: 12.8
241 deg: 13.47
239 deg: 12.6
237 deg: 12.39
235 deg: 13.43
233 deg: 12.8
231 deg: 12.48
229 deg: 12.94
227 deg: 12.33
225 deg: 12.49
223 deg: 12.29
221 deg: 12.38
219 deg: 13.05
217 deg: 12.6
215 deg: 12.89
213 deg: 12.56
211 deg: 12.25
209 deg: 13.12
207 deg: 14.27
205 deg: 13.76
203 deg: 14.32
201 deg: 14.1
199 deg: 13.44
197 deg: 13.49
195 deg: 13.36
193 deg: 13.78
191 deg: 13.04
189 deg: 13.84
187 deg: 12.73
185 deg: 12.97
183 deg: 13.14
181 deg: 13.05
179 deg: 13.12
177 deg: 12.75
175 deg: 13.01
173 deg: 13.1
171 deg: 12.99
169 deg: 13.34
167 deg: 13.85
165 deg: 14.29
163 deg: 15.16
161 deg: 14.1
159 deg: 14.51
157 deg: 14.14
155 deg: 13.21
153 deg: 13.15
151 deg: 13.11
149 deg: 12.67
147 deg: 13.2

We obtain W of 13.8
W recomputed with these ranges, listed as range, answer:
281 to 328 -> 14.7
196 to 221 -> 13.3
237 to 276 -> 13.5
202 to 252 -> 13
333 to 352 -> 14.8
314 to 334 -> 15.5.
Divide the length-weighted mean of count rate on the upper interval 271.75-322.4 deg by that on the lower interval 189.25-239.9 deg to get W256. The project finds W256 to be 1.11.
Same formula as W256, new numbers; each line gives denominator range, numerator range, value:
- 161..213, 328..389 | 1.03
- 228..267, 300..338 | 1.14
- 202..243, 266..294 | 1.11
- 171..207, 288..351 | 1.11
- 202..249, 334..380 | 1.06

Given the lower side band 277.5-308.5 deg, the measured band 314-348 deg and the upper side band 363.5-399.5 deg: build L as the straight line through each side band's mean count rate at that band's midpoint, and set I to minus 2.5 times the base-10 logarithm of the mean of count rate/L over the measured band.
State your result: -0.11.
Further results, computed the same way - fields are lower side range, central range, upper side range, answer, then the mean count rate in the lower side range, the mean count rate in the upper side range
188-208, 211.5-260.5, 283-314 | 0.089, 13.7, 14.5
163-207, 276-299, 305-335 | 0.010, 13.5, 15.1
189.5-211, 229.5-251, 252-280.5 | 0.041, 13.6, 13.7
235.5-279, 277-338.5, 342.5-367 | -0.099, 13.5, 13.7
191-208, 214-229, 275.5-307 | 0.109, 13.8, 14.4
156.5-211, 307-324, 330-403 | -0.081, 13.6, 13.7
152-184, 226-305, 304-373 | 0.024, 13.6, 14.4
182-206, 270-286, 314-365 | -0.015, 13.5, 14.7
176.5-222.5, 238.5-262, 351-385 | -0.008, 13.2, 13.1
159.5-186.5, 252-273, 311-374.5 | 0.040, 13.5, 14.4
